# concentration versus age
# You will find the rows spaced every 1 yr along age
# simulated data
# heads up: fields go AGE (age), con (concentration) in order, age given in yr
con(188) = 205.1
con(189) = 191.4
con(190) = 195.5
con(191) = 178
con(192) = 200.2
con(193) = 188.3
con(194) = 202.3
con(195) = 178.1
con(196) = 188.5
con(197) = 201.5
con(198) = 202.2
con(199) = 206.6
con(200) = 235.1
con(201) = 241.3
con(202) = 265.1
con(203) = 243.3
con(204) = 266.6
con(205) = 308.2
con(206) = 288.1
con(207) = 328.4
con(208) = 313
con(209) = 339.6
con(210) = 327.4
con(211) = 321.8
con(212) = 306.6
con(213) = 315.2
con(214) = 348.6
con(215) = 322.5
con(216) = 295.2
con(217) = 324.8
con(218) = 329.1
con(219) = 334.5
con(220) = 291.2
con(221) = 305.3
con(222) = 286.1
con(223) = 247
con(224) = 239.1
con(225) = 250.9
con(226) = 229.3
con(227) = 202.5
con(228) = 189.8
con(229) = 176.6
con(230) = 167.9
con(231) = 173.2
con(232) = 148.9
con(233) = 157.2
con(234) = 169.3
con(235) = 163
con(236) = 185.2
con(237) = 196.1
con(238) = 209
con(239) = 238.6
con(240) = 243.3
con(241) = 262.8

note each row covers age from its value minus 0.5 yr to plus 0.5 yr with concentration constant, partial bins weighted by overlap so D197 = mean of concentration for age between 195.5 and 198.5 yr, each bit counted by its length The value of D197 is 197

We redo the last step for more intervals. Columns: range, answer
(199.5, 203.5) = 246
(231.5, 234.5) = 158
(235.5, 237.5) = 191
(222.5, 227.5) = 234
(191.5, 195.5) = 192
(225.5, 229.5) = 200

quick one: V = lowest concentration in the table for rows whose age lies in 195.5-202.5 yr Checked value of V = 188.5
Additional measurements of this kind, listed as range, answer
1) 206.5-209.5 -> 313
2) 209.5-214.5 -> 306.6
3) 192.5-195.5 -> 178.1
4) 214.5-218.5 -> 295.2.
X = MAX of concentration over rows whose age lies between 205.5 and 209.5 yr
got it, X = 339.6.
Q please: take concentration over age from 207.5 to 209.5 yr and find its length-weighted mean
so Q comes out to 326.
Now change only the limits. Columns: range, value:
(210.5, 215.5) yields 323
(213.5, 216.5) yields 322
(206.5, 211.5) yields 326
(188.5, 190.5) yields 193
